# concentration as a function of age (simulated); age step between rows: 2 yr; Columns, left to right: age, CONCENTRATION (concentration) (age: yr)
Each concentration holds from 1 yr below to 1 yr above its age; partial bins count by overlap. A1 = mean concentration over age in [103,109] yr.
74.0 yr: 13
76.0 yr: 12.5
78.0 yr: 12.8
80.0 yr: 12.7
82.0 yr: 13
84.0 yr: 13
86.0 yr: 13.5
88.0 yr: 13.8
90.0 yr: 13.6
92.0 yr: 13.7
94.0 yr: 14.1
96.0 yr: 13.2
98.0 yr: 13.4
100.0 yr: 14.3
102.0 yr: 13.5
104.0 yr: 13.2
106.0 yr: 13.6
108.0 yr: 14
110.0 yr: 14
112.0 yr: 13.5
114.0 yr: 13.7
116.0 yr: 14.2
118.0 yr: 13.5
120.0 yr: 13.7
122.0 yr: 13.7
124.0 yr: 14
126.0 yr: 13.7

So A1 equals 13.6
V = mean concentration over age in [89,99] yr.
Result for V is 13.6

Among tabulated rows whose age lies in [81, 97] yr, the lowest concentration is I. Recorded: 13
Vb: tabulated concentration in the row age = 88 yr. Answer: 13.8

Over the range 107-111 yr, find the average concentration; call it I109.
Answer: 14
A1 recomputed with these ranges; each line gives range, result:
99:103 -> 13.9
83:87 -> 13.2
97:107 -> 13.6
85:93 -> 13.6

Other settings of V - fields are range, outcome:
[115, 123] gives 13.8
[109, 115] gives 13.7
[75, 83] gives 12.8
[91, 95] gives 13.9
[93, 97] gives 13.6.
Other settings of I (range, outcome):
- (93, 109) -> 13.2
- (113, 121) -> 13.5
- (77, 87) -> 12.7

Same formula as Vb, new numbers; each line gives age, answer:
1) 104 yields 13.2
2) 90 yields 13.6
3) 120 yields 13.7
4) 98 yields 13.4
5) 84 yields 13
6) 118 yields 13.5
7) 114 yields 13.7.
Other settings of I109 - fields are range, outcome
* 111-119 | 13.7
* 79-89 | 13.2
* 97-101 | 13.9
